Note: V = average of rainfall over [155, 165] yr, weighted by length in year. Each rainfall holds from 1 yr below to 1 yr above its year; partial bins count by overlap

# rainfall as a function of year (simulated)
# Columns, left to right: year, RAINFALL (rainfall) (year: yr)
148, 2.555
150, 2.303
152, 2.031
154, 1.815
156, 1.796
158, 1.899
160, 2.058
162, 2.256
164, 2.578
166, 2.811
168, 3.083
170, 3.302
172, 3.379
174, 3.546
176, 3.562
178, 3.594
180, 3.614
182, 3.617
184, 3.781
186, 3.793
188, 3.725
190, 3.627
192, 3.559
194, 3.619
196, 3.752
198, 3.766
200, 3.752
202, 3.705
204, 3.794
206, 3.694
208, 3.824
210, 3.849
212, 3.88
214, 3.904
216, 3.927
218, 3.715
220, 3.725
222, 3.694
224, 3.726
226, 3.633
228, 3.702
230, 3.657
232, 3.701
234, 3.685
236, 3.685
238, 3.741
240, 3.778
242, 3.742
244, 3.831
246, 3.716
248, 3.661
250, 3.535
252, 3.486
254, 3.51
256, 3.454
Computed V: 2.12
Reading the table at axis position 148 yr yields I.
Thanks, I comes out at 2.555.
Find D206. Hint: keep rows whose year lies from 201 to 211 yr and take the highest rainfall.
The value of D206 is 3.849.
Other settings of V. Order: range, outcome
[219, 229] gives 3.7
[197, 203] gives 3.74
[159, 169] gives 2.56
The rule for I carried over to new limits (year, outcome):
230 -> 3.657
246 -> 3.716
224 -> 3.726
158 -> 1.899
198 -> 3.766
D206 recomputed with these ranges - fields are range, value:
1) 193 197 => 3.752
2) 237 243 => 3.778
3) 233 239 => 3.741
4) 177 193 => 3.793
